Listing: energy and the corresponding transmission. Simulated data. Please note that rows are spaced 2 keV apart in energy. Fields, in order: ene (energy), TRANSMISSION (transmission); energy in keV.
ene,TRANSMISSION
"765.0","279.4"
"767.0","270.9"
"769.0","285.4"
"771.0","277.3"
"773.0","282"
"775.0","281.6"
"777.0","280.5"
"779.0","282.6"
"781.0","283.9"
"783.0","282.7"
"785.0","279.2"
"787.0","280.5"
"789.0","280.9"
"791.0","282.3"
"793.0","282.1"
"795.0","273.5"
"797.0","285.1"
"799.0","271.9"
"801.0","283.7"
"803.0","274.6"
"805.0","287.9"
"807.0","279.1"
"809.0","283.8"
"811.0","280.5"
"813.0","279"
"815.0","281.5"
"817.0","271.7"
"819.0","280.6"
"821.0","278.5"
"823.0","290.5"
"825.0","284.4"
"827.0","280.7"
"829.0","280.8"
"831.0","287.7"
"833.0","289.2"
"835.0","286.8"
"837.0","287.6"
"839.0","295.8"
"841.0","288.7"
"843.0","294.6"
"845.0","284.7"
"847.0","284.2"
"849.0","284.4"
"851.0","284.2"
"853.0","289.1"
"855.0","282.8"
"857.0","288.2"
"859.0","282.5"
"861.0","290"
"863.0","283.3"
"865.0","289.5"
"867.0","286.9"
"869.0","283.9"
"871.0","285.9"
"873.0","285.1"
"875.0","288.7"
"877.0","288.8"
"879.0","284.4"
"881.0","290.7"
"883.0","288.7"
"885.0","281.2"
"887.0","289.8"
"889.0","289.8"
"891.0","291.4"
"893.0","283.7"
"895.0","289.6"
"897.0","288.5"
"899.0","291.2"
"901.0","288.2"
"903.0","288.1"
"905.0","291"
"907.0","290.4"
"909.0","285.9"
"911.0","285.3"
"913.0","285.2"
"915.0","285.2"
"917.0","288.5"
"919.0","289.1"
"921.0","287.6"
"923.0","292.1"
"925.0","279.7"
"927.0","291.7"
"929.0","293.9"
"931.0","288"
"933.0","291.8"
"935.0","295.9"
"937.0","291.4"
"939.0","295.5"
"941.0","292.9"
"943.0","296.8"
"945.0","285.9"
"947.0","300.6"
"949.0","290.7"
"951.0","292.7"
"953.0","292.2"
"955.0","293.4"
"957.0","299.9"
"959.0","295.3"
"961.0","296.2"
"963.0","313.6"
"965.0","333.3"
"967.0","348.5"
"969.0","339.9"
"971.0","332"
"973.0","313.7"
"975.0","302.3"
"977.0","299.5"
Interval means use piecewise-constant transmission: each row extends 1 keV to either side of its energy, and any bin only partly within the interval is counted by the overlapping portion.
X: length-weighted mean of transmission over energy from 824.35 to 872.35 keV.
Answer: 287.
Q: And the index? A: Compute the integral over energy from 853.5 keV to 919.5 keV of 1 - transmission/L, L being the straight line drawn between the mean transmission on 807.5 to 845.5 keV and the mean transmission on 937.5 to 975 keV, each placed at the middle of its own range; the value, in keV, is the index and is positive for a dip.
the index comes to 1.59 keV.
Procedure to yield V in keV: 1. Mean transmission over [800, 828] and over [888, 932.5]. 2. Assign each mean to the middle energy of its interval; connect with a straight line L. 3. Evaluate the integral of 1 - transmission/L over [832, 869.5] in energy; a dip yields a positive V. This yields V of -0.4 keV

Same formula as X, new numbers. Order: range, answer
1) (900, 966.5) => 293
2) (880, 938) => 289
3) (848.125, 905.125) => 287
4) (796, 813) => 281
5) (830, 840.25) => 289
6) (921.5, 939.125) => 291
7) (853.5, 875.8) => 286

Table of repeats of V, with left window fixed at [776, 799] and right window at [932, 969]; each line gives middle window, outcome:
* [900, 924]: 0.7 keV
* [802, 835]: 0.3 keV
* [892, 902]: 0.2 keV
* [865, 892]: 0.5 keV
